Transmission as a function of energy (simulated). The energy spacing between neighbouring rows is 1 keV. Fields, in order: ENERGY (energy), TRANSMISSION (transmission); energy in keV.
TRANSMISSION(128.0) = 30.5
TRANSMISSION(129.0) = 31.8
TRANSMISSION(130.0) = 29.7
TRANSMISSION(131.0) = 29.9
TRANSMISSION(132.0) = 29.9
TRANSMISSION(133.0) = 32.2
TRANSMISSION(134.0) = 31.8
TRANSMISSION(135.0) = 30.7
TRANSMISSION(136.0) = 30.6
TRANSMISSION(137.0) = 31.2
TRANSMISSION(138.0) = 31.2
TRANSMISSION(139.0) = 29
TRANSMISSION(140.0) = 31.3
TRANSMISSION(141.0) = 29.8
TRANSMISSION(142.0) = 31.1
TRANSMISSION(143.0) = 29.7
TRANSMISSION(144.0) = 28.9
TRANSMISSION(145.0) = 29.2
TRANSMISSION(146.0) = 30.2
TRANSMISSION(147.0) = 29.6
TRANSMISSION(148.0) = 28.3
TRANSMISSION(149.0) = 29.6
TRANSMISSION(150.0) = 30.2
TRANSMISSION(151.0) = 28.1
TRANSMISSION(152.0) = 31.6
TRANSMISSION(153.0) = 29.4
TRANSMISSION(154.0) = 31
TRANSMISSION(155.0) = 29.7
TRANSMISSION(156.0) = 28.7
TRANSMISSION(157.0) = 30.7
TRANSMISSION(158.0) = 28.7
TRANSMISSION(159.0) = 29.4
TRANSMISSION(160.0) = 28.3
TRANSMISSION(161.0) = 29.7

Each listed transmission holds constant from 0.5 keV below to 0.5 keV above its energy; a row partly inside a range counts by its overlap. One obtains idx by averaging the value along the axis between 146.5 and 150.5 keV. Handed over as 29.4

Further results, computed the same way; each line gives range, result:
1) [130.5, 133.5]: 30.7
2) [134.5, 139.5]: 30.5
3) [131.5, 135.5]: 31.1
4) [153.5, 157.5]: 30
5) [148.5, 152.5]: 29.9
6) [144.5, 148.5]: 29.3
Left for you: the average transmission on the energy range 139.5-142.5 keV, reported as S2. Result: 30.7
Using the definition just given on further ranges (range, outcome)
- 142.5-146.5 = 29.5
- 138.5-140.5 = 30.1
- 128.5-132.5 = 30.3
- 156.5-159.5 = 29.6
